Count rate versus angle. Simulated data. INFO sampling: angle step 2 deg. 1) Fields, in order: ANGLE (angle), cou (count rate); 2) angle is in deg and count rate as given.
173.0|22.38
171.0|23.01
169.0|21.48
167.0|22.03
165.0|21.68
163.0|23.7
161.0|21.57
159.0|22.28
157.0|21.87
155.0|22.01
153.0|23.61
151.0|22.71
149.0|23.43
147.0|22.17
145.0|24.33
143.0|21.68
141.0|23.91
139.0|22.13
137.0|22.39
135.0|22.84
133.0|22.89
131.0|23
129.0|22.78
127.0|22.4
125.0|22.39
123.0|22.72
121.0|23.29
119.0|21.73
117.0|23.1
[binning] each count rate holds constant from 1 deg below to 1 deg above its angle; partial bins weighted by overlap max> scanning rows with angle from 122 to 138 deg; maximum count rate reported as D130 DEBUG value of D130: 23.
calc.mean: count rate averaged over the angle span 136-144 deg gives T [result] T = 22.5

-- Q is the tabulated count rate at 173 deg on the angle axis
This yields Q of 22.38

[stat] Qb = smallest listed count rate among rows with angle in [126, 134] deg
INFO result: 22.4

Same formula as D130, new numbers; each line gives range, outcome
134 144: 23.91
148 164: 23.7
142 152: 24.33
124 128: 22.4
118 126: 23.29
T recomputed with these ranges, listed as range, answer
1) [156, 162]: 21.9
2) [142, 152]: 22.9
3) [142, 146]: 23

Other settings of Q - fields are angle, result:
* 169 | 21.48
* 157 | 21.87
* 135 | 22.84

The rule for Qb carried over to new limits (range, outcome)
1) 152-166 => 21.57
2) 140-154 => 21.68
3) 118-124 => 21.73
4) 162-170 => 21.48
